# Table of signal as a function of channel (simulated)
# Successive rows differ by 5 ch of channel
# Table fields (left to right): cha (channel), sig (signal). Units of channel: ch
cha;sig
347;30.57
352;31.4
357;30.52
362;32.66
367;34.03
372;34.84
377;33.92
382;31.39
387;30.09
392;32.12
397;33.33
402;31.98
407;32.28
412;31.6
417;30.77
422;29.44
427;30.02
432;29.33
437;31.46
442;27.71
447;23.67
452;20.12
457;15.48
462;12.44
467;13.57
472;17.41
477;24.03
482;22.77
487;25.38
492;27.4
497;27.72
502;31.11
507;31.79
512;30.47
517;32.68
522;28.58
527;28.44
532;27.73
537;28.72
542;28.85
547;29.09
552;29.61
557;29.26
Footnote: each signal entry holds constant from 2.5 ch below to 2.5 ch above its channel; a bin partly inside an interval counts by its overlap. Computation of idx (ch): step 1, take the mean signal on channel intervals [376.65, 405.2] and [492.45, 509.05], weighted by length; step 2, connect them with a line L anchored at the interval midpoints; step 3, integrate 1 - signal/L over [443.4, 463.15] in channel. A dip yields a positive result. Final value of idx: 7.7 ch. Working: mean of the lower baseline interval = 32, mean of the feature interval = 18.8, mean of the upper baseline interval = 29.8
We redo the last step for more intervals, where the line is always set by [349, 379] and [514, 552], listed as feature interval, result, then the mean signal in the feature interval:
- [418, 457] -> 5.6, 26.8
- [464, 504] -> 9.0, 23.4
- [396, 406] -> -0.1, 32.5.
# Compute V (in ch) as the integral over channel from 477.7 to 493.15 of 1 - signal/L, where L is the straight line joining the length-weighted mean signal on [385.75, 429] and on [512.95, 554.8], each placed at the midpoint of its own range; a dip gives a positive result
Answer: 2.67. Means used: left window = 31.3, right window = 29.3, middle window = 24.9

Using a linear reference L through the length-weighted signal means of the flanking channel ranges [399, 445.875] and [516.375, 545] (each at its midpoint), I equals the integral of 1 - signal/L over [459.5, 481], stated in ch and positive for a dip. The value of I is 8.99 ch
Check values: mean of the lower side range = 30.3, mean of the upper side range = 28.9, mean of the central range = 17.3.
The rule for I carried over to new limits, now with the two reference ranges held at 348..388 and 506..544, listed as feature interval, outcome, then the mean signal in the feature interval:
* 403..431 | 0.6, 30.8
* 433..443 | 0.4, 29.8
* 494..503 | 0.3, 29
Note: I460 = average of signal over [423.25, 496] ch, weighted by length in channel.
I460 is 23.1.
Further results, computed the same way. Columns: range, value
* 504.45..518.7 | 31.6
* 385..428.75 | 31.3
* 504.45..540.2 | 29.8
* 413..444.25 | 29.9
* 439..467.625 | 19.4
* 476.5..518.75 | 28.3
